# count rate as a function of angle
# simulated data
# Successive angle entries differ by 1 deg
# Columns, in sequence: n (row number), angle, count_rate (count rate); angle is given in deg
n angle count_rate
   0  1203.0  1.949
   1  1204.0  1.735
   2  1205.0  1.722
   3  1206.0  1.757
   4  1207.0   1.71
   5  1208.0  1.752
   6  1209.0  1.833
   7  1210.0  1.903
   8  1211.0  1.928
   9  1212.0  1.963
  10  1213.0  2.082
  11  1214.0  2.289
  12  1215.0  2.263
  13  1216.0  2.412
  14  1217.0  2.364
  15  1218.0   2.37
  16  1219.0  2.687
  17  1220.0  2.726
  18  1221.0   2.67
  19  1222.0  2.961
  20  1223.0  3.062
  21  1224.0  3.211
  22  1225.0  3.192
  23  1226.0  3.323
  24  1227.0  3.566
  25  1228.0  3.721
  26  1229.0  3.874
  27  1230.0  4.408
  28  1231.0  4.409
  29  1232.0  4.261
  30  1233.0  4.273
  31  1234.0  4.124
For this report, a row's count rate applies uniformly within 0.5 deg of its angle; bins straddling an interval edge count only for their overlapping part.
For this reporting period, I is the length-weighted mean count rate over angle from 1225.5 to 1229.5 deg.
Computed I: 3.62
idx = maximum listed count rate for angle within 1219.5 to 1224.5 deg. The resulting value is 3.211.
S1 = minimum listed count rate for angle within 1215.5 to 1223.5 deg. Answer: 2.364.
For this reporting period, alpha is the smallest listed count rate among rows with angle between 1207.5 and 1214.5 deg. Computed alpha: 1.752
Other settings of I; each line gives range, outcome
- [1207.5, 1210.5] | 1.83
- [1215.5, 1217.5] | 2.39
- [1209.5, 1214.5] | 2.03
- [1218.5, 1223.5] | 2.82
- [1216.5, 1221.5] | 2.56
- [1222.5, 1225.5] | 3.15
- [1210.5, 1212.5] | 1.95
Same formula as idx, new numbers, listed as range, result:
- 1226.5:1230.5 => 4.408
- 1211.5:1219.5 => 2.687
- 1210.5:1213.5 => 2.082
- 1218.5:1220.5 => 2.726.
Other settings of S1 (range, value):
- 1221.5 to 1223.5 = 2.961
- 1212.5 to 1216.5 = 2.082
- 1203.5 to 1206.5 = 1.722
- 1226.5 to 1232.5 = 3.566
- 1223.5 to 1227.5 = 3.192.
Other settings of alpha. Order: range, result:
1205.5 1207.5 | 1.71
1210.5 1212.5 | 1.928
